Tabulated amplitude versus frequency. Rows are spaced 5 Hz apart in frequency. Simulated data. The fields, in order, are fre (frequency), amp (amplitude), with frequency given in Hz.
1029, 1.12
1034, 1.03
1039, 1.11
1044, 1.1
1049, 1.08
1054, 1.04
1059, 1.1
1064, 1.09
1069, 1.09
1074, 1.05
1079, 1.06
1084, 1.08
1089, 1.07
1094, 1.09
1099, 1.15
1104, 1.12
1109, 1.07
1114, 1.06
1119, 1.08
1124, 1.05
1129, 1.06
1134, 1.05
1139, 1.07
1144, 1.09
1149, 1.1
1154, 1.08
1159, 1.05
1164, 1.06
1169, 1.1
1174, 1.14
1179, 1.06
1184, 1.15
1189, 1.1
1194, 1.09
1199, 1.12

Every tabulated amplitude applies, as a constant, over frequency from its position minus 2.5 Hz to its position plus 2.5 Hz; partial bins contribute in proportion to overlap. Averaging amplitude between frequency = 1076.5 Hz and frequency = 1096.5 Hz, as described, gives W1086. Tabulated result 1.07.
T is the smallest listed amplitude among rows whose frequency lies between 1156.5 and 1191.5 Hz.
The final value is 1.05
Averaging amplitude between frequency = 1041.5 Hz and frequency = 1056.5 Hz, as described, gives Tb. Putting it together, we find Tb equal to 1.07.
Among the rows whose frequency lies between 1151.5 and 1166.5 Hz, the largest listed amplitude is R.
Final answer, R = 1.08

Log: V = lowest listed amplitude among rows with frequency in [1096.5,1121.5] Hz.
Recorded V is 1.06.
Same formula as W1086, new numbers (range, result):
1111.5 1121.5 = 1.07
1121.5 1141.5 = 1.06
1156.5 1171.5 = 1.07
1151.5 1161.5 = 1.06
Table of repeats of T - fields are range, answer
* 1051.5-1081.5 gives 1.04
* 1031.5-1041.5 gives 1.03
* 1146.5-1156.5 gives 1.08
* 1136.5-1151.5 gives 1.07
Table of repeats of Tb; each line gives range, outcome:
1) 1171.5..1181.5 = 1.1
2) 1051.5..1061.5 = 1.07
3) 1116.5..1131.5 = 1.06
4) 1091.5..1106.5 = 1.12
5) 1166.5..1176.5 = 1.12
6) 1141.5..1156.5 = 1.09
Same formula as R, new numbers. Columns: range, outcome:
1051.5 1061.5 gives 1.1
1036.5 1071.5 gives 1.11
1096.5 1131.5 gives 1.15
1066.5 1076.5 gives 1.09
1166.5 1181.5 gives 1.14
